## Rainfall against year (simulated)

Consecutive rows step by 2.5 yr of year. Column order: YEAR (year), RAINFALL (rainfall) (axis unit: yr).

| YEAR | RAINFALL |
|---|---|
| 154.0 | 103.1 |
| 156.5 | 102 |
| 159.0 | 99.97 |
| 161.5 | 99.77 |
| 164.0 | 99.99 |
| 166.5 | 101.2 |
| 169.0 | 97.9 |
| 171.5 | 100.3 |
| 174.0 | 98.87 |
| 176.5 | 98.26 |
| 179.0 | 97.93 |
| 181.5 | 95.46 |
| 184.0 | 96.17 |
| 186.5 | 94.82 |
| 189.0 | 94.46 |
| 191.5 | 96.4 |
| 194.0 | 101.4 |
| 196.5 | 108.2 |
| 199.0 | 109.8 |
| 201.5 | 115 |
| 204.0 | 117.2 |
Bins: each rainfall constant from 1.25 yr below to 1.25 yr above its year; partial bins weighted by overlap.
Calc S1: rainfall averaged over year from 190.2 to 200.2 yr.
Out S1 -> 104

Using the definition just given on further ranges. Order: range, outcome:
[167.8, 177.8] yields 98.8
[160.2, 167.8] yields 100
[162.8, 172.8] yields 99.8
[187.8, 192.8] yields 95.5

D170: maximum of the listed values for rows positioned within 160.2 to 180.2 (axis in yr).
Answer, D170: 101.2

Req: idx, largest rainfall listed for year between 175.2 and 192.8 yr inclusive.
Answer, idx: 98.26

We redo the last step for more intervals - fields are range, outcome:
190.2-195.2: 101.4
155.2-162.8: 102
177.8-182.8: 97.93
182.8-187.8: 96.17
